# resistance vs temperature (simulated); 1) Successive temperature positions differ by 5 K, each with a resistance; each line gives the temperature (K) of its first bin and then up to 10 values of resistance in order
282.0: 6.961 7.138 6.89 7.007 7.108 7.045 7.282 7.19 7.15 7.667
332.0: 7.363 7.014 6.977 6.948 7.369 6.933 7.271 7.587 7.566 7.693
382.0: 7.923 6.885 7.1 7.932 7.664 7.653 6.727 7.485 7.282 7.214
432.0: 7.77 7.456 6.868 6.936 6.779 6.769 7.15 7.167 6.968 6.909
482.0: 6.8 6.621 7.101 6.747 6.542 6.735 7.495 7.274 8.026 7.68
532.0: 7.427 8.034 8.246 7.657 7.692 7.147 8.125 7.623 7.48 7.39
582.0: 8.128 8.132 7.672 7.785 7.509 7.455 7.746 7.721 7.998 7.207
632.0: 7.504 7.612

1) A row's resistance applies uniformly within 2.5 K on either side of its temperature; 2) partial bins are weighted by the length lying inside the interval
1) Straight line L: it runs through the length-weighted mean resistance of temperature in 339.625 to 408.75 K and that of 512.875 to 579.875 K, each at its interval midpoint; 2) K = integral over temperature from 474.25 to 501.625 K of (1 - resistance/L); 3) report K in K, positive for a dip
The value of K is 2.8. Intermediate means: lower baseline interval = 7.39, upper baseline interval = 7.68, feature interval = 6.81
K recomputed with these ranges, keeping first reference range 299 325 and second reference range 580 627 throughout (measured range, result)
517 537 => -0.2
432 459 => 1.4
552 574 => 0.2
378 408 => -0.8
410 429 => 0.5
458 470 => 0.6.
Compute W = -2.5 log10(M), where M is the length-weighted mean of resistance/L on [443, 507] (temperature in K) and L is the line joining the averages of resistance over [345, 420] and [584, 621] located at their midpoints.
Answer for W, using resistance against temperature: 0.10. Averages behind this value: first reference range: 7.38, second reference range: 7.73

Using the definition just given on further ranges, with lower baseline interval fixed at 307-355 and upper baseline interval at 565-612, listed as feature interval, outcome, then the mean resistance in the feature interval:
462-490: 0.08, 6.92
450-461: 0.09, 6.83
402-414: 0.01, 7.31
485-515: 0.10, 6.88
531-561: -0.02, 7.74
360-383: -0.05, 7.59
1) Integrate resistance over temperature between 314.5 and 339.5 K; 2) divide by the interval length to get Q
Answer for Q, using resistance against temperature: 7.28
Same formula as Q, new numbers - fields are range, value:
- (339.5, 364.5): 7.1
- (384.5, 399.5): 7.31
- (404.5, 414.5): 7.19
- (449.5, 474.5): 6.97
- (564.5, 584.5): 7.66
